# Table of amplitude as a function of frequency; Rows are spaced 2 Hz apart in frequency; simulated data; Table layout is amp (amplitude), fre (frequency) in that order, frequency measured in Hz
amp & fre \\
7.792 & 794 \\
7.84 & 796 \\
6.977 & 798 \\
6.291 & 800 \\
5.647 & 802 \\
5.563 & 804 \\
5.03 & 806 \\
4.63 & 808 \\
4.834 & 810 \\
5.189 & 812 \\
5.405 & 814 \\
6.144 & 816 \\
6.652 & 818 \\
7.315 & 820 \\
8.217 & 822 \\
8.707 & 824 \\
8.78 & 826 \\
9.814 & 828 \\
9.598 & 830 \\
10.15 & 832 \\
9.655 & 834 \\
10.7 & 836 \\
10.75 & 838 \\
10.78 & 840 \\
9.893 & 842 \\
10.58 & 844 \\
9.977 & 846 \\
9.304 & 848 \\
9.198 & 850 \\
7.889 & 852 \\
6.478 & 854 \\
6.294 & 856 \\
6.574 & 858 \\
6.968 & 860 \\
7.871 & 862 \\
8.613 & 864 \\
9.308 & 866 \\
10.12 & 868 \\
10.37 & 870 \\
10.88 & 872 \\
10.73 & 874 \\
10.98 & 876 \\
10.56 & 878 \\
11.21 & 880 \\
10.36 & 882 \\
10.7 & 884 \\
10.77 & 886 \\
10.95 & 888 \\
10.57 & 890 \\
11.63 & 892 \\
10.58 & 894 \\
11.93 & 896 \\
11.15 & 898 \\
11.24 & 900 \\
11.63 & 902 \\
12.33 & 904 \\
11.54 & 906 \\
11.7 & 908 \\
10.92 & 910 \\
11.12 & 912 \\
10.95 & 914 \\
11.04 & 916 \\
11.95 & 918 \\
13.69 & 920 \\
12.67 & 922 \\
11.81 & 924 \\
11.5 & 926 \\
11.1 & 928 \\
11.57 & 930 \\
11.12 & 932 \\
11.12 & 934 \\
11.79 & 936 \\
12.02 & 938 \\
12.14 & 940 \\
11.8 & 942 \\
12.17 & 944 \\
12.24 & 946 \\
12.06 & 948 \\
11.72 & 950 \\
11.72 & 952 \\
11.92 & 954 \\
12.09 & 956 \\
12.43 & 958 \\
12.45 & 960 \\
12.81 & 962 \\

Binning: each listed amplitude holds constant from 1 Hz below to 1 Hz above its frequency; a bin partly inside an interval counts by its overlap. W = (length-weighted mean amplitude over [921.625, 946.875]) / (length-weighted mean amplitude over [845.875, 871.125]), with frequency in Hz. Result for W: 1.41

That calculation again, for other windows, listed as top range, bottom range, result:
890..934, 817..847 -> 1.22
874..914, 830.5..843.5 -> 1.08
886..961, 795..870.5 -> 1.46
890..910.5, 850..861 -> 1.62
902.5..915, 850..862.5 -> 1.60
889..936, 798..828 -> 1.79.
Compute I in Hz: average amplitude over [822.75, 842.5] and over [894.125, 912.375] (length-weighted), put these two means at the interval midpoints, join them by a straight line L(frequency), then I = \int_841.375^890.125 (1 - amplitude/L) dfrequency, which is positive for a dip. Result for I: 5.4 Hz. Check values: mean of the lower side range 9.86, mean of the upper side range 11.5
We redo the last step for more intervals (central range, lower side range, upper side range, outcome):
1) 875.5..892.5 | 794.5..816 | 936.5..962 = -2.9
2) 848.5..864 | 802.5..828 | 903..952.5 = 1.7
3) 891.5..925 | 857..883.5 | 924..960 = -2.7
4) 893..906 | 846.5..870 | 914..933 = -1.3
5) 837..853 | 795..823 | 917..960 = -4.3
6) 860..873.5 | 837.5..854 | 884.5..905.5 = 1.2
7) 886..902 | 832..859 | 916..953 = -0.8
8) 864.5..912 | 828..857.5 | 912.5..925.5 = -0.1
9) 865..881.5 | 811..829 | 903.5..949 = -1.6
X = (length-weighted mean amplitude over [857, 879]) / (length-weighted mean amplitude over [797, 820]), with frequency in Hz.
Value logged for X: 1.63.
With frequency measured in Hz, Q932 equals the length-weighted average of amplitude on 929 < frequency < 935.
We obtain 11.3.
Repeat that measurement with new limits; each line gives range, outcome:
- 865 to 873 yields 10.2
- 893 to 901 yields 11.2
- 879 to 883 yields 10.8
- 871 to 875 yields 10.8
